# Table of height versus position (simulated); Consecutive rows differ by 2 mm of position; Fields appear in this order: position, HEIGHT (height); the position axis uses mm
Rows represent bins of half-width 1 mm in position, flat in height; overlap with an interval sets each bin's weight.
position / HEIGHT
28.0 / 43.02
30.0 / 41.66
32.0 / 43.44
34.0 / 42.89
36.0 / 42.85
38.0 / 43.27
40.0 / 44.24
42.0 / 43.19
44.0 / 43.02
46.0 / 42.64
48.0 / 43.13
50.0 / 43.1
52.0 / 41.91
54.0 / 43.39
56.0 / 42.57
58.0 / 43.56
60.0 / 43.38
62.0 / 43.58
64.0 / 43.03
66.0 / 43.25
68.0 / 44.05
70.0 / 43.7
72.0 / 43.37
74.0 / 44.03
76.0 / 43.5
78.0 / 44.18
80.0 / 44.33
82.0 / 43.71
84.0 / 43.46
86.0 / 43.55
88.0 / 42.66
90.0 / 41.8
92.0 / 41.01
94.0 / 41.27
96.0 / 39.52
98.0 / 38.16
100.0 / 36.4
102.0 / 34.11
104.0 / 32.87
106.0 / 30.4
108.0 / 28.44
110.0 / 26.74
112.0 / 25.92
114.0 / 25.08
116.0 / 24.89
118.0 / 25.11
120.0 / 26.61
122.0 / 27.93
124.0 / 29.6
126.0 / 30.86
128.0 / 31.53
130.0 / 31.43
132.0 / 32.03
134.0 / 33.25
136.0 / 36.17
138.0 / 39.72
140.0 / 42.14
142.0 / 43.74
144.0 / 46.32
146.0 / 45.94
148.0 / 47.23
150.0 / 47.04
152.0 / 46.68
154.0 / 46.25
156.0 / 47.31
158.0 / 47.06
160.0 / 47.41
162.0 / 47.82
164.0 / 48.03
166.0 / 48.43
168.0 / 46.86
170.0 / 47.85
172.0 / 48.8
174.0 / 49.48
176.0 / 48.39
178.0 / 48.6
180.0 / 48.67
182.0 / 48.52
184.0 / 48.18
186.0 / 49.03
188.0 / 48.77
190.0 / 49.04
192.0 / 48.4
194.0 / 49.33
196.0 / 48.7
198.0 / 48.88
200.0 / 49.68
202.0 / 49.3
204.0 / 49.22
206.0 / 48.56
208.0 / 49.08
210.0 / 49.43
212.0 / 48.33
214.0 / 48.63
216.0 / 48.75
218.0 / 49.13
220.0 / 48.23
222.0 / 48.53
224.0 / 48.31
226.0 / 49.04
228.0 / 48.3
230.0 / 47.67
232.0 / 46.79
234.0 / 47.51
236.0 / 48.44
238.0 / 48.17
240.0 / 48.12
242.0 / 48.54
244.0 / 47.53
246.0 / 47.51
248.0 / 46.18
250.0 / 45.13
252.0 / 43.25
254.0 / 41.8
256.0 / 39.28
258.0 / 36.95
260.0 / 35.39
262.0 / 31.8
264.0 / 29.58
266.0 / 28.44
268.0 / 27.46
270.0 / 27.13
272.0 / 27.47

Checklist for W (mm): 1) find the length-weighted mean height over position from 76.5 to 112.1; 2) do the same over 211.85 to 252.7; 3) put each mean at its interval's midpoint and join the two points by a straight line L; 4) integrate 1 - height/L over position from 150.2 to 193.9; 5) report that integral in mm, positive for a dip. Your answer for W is -4.6 mm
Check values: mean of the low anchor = 38.1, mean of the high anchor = 47.7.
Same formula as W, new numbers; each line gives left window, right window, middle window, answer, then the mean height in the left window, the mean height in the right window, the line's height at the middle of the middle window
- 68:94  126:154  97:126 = 8.5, 43.2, 40.1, 41.6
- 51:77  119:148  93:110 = 2.0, 43.3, 35.9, 39.3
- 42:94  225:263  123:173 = 1.7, 43.2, 44.6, 43.8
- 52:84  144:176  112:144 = 9.6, 43.5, 47.5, 46.1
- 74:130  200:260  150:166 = -2.8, 35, 46.9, 40.3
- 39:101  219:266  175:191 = -1.9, 42.7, 44.1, 43.6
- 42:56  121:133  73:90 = -2.6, 42.9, 30.6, 37.7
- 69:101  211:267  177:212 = -4.1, 42.2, 44.5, 43.8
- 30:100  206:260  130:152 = 1.7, 42.8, 46.7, 44.6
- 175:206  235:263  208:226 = -0.9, 48.8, 43.4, 46.4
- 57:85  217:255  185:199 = -0.8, 43.7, 47.3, 46.3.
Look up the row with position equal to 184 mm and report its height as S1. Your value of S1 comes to 48.18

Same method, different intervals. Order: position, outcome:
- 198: 48.88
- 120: 26.61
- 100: 36.4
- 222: 48.53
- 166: 48.43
